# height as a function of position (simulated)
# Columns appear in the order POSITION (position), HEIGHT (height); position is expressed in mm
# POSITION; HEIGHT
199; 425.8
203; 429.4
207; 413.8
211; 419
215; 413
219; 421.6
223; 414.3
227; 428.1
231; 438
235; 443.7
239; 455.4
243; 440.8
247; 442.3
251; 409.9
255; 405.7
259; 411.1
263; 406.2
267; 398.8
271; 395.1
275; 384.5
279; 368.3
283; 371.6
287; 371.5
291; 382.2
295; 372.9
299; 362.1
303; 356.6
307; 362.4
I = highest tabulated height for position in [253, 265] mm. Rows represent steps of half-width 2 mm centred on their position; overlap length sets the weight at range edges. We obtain 411.1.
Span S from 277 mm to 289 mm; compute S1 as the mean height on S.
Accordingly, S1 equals 370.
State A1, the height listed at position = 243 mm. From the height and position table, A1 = 440.8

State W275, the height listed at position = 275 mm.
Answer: 384.5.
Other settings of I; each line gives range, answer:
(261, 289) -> 406.2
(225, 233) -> 438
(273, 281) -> 384.5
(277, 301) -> 382.2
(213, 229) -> 428.1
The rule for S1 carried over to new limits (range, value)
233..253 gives 438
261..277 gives 396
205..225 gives 416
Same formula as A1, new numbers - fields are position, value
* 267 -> 398.8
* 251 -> 409.9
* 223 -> 414.3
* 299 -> 362.1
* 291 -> 382.2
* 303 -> 356.6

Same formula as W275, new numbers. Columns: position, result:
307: 362.4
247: 442.3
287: 371.5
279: 368.3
